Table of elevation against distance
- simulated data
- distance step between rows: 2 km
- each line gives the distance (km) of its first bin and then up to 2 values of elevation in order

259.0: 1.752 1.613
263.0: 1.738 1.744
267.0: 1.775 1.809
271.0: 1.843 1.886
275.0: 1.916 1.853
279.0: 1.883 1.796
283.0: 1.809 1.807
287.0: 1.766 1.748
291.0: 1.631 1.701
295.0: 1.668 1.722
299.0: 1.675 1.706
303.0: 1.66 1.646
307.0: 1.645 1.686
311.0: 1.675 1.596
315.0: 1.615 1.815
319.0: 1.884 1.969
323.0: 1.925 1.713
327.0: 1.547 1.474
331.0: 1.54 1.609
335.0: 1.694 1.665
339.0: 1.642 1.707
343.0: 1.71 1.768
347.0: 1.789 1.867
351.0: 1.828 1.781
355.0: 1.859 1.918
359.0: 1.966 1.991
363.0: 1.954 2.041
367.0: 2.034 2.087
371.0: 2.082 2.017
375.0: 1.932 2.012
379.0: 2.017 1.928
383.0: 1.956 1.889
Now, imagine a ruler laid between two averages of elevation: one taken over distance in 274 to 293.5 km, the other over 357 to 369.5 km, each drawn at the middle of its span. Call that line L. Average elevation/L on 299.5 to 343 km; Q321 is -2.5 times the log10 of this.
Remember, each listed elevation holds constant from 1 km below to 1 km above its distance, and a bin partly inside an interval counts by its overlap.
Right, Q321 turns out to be 0.12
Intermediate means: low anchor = 1.79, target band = 1.69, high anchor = 2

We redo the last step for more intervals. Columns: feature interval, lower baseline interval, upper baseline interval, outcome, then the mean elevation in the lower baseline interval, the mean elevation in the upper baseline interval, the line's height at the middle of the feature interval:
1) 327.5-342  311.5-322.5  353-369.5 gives 0.15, 1.78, 1.97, 1.85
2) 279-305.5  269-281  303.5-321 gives 0.04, 1.86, 1.71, 1.79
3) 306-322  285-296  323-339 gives -0.05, 1.71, 1.63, 1.66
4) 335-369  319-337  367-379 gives 0.01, 1.69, 2.03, 1.87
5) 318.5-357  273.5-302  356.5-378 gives 0.11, 1.77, 2.01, 1.92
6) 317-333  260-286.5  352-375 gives 0.11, 1.8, 1.97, 1.9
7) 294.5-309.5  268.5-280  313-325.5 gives 0.10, 1.87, 1.81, 1.83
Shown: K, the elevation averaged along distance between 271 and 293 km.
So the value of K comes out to 1.81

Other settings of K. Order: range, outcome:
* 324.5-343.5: 1.63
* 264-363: 1.76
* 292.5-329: 1.71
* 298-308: 1.67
